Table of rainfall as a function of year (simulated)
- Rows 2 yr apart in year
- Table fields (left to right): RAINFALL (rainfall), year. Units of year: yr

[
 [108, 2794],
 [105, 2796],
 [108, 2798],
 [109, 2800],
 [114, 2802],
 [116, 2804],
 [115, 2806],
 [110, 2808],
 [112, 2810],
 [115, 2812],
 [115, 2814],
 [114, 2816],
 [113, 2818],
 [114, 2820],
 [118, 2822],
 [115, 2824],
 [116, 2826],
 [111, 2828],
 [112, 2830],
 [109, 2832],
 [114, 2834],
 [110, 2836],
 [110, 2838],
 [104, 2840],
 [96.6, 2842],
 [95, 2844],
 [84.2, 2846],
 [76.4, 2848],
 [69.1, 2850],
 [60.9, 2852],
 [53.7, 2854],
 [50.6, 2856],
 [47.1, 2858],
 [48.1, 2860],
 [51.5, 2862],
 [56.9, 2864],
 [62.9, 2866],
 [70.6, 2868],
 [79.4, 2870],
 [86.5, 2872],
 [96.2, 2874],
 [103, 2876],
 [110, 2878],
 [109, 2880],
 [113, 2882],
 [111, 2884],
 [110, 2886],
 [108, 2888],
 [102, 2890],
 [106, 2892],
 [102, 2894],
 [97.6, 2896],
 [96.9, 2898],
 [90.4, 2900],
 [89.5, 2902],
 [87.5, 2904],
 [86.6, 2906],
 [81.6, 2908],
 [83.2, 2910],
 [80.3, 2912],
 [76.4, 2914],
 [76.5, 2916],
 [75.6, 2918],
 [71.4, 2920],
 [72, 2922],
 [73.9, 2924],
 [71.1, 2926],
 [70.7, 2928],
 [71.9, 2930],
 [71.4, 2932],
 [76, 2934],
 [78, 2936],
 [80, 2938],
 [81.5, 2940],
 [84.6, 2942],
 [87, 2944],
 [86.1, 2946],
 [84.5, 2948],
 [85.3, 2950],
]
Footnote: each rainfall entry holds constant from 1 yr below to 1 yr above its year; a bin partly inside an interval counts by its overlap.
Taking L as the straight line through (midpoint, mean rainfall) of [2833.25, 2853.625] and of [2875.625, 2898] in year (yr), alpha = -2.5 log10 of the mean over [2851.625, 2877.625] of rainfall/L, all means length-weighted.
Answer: 0.41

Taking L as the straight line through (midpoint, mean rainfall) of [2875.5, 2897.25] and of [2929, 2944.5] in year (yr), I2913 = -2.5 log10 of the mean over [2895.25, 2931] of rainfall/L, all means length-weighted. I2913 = 0.14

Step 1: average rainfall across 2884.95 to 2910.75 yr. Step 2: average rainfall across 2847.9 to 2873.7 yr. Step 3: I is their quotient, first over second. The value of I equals 1.52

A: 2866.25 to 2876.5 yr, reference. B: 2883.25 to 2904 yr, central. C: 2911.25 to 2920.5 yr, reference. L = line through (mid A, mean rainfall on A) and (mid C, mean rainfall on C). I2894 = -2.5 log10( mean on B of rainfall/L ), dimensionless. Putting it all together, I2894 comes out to -0.24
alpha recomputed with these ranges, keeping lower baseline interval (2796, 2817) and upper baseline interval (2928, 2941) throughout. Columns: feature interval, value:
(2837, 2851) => 0.13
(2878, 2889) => -0.21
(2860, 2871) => 0.46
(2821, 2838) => -0.07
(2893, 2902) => -0.11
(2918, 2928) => 0.10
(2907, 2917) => 0.04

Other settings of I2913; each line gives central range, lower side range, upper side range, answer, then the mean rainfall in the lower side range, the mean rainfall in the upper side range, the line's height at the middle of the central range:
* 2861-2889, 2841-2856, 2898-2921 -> -0.16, 74.8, 82.4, 78.1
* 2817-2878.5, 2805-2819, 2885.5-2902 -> 0.22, 113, 101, 108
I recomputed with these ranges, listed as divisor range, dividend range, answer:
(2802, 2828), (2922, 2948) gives 0.68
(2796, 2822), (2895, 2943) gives 0.71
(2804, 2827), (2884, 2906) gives 0.87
